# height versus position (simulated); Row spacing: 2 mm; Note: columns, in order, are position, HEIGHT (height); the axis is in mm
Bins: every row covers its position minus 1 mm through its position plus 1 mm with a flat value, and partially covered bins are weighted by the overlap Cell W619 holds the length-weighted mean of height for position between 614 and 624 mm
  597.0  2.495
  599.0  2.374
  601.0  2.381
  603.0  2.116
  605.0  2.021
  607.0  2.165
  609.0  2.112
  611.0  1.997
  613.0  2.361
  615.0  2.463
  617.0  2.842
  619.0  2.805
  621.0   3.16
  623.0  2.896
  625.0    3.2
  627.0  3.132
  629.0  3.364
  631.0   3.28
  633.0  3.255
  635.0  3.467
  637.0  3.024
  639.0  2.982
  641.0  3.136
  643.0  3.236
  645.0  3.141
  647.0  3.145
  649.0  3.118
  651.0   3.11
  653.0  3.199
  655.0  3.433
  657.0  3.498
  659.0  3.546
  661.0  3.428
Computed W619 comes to 2.83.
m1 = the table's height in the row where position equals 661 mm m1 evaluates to 3.428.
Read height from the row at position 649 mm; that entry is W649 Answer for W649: 3.118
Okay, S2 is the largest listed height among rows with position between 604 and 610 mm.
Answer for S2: 2.165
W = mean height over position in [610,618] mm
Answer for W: 2.42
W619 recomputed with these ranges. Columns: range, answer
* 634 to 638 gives 3.25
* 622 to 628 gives 3.08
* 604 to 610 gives 2.1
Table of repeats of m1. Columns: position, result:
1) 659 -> 3.546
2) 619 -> 2.805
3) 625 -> 3.2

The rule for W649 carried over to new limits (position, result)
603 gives 2.116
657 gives 3.498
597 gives 2.495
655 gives 3.433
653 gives 3.199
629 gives 3.364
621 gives 3.16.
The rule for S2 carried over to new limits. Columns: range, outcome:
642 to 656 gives 3.433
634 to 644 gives 3.467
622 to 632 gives 3.364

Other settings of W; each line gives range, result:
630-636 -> 3.33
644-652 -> 3.13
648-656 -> 3.21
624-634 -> 3.25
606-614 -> 2.16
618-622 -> 2.98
